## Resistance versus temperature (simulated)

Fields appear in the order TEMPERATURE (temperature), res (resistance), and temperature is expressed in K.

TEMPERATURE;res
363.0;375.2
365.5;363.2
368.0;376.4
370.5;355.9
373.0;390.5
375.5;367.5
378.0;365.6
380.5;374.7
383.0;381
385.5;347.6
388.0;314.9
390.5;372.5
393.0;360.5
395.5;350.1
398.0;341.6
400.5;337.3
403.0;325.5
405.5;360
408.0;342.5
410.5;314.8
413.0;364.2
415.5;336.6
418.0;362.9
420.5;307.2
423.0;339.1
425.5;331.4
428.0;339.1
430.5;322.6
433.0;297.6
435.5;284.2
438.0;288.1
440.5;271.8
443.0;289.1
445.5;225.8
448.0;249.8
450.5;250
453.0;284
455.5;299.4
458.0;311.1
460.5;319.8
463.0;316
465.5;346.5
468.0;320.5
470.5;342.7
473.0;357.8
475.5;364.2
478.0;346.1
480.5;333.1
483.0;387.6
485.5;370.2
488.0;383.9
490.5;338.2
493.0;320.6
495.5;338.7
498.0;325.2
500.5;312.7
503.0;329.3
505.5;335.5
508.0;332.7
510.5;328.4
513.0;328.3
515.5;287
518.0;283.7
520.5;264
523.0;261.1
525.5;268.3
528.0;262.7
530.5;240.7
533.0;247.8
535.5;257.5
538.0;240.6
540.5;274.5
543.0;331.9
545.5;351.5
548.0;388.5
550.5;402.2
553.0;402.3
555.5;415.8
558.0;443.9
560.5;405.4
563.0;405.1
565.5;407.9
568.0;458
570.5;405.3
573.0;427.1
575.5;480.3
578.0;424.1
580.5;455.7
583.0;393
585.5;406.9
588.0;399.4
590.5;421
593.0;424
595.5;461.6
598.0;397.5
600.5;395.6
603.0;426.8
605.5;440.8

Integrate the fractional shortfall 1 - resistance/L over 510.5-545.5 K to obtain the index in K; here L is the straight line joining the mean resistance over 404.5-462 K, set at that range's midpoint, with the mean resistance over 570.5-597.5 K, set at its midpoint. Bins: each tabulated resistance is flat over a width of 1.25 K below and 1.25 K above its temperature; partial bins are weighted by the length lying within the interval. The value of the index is 9.6 K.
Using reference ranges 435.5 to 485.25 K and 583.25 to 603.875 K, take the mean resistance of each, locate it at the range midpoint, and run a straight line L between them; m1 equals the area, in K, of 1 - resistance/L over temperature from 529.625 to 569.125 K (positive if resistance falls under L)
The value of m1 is 2.78 K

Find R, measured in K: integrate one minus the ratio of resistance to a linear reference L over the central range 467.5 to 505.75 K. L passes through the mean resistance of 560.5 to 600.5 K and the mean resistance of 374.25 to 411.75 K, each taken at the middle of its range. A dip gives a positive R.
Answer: 4.12 K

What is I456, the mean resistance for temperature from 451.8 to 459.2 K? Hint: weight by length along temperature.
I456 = 298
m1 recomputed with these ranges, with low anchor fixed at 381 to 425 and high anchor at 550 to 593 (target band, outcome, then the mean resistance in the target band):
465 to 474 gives 0.82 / 341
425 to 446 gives 3.73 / 296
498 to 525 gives 6.01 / 306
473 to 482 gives 0.67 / 350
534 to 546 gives 3.56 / 287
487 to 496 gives 0.94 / 345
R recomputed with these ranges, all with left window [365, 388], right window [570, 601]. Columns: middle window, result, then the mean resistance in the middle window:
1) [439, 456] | 5.3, 266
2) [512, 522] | 2.9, 289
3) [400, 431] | 3.2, 338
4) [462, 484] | 2.6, 346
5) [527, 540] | 5.0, 251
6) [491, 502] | 2.0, 325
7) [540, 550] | 1.6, 346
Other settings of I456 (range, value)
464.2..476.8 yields 346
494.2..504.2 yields 326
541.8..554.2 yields 375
